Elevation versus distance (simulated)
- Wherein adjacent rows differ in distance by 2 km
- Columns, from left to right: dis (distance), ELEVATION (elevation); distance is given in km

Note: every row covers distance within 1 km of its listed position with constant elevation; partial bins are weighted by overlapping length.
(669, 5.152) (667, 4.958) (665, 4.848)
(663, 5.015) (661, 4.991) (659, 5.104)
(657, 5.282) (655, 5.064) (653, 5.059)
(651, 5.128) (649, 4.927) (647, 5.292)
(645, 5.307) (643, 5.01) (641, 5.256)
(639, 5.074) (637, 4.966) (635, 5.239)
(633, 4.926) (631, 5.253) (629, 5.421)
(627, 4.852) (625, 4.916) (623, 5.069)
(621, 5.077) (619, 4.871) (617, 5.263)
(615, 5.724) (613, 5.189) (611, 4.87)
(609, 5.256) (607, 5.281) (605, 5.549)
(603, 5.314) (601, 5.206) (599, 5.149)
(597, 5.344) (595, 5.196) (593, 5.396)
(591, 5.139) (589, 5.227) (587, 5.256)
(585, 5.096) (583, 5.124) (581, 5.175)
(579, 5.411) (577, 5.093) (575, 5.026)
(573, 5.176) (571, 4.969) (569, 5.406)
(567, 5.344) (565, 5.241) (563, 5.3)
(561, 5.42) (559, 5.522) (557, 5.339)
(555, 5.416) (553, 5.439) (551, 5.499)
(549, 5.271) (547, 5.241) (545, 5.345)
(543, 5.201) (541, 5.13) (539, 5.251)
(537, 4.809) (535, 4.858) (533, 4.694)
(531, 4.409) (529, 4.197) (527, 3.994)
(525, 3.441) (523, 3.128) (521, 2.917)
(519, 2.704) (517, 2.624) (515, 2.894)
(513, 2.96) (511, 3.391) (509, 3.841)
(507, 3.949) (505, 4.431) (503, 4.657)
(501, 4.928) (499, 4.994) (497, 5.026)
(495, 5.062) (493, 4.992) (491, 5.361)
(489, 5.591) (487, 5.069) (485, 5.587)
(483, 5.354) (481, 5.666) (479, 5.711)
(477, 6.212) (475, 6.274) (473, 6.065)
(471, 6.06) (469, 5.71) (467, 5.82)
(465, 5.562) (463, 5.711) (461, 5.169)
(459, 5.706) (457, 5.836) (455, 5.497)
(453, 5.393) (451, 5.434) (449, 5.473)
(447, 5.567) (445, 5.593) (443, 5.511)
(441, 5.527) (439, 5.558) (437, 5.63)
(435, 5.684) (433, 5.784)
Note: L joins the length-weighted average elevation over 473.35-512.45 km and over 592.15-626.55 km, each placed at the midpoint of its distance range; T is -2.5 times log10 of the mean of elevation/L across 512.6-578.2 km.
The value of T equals 0.10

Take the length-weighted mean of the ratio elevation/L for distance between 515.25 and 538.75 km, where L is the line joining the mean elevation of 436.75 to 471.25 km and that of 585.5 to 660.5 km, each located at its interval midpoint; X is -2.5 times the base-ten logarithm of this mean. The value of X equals 0.38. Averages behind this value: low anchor 5.59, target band 3.82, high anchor 5.17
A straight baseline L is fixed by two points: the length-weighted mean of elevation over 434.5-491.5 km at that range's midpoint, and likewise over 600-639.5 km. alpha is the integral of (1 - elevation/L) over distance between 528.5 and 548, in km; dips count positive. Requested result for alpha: 1.7 km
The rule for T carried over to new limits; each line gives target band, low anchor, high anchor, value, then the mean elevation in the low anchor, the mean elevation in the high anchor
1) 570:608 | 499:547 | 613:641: -0.10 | 4.12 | 5.13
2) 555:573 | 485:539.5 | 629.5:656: -0.16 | 4.24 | 5.12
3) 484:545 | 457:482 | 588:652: 0.28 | 5.81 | 5.18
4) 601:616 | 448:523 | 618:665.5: -0.05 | 4.94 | 5.08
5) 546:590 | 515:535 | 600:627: -0.21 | 3.6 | 5.19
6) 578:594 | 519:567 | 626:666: -0.07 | 4.8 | 5.1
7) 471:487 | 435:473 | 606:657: -0.05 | 5.61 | 5.13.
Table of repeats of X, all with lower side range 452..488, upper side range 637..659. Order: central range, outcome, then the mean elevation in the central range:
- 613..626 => 0.01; 5.16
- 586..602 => 0.01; 5.24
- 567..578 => 0.04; 5.15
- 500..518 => 0.43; 3.74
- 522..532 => 0.39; 3.83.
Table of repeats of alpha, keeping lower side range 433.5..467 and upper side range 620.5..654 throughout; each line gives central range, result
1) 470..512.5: 2.6 km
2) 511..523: 5.6 km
